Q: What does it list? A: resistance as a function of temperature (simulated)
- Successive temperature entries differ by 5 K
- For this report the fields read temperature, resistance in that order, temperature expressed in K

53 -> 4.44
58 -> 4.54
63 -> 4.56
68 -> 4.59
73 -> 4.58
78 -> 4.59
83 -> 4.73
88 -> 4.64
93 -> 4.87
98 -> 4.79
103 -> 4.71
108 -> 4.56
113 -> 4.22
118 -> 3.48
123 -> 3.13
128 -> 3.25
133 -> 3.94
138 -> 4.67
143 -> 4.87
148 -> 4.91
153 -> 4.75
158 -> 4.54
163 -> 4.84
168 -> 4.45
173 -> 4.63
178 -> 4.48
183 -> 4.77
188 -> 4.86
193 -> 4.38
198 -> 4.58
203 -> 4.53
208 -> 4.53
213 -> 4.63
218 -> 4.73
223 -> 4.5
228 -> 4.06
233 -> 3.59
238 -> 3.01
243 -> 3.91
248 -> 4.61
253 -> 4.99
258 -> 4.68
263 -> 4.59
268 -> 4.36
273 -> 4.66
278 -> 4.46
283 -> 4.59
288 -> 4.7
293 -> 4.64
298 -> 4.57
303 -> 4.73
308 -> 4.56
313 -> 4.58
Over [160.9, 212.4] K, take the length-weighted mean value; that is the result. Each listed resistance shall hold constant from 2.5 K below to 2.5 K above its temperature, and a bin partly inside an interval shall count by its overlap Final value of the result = 4.6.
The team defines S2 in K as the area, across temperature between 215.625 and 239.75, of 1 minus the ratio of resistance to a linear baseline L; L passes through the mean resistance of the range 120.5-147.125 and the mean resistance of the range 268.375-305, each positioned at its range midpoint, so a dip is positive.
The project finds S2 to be 2.1 K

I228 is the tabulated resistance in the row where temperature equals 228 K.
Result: 4.06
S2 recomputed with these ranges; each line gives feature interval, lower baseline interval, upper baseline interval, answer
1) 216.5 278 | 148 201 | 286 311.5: 4.4 K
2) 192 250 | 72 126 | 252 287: 3.7 K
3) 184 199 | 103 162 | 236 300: -1.0 K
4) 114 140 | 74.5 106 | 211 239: 4.8 K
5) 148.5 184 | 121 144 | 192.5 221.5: -3.6 K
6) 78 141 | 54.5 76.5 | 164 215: 4.2 K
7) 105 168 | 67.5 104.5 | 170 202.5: 5.1 K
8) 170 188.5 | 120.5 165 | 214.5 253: -1.8 K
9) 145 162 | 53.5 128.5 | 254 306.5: -1.1 K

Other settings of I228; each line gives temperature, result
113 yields 4.22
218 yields 4.73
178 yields 4.48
